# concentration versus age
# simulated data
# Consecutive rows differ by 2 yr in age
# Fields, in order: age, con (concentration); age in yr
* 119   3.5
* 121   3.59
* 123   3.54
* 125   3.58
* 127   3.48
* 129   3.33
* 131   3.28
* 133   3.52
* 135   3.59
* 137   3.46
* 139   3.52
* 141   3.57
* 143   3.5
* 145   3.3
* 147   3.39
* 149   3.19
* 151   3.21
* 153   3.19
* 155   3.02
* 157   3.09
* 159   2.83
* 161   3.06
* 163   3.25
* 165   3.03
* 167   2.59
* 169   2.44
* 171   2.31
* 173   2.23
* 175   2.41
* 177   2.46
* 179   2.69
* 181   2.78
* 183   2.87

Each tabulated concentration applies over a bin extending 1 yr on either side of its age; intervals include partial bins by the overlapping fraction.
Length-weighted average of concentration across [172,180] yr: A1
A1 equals 2.45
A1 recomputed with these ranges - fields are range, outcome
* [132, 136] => 3.55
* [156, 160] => 2.96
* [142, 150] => 3.34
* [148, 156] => 3.15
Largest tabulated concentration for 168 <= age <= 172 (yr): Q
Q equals 2.44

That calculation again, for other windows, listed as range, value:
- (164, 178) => 3.03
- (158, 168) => 3.25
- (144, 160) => 3.39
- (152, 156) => 3.19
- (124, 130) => 3.58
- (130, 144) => 3.59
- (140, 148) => 3.57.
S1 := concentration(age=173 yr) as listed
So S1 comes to 2.23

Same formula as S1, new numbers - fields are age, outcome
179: 2.69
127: 3.48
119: 3.5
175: 2.41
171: 2.31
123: 3.54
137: 3.46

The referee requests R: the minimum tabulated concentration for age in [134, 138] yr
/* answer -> 3.46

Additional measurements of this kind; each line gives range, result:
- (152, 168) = 2.59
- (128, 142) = 3.28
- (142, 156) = 3.02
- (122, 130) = 3.33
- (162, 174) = 2.23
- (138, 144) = 3.5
